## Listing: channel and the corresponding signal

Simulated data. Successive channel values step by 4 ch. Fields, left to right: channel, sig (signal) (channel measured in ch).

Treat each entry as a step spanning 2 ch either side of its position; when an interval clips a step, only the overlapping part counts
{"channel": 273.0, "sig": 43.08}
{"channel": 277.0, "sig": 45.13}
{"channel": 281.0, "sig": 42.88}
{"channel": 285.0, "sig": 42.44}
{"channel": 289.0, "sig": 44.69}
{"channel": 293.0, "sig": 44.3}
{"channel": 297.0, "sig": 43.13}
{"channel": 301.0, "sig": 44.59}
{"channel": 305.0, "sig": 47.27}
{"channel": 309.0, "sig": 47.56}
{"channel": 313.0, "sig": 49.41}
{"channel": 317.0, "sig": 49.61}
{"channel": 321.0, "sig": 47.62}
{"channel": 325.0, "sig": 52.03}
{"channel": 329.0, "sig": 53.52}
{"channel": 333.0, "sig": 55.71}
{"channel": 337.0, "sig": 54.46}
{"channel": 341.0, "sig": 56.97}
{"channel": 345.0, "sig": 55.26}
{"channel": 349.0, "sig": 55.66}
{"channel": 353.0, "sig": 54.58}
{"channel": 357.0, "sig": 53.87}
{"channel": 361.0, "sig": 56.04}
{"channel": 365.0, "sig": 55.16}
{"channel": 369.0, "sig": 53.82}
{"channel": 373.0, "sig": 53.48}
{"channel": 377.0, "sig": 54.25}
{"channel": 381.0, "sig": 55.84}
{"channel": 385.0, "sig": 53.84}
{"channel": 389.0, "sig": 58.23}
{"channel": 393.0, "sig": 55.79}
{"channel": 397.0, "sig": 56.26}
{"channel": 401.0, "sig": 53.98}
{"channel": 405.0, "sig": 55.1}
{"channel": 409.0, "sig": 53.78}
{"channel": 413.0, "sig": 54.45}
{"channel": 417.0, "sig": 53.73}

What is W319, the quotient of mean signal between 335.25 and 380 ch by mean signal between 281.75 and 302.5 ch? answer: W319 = 1.3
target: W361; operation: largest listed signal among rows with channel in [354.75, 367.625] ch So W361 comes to 56.04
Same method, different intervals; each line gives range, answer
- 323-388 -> 56.97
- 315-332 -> 53.52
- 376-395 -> 58.23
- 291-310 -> 47.56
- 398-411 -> 55.1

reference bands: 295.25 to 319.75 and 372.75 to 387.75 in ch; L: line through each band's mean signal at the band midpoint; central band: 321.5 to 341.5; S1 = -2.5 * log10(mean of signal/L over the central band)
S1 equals -0.09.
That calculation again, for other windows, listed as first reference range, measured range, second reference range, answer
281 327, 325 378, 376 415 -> -0.078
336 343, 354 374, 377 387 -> 0.014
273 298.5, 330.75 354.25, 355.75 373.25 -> -0.079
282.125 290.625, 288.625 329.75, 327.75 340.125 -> 0.031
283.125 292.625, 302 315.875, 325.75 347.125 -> 0.015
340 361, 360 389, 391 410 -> 0.006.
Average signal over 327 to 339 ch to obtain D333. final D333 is 54.6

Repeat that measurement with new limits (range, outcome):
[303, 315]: 48.1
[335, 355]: 55.4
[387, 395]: 57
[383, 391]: 56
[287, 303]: 44.2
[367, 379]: 53.9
